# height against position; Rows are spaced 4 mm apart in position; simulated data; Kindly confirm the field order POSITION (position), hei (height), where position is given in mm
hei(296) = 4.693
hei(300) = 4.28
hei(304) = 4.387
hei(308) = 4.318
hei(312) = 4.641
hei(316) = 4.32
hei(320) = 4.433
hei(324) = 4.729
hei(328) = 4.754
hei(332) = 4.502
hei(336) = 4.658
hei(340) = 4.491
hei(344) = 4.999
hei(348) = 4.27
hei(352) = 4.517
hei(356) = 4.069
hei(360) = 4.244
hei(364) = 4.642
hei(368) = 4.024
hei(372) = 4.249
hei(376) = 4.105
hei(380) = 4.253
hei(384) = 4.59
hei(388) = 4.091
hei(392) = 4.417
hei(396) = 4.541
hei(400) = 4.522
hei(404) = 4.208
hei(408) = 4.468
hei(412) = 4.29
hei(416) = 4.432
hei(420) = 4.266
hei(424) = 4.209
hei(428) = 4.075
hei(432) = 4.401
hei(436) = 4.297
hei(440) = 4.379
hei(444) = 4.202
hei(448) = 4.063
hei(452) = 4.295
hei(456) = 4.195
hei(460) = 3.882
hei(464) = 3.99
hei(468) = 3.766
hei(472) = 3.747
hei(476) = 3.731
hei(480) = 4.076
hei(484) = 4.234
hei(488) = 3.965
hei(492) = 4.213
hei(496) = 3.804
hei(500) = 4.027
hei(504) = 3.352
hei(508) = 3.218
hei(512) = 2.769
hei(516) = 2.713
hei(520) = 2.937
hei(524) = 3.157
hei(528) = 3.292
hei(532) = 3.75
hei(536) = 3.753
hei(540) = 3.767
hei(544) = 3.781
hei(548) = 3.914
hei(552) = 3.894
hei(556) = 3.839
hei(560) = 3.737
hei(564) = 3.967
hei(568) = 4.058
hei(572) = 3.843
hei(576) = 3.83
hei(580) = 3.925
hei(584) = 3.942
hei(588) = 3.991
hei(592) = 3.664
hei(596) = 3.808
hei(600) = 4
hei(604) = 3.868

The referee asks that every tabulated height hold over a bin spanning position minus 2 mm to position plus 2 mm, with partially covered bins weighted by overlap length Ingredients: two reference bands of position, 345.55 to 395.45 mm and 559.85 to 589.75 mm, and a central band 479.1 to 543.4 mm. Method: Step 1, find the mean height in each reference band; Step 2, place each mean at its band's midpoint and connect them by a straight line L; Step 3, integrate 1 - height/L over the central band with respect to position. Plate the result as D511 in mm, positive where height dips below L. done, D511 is 7.7 mm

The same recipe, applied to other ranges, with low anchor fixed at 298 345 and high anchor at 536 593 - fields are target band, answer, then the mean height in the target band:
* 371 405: 0.1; 4.34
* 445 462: 0.2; 4.11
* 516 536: 3.5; 3.27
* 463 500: 1.3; 3.95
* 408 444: -0.4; 4.3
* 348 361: 0.5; 4.28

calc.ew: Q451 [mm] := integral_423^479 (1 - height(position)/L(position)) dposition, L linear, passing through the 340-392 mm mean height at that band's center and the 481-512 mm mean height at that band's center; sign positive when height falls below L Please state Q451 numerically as -1.6 mm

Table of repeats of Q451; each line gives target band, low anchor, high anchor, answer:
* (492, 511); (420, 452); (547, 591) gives 2.1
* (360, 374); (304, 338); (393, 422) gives 0.5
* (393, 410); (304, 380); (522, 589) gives -0.7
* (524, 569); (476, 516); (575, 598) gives 0.3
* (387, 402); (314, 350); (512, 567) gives -0.5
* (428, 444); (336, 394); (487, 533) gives -1.7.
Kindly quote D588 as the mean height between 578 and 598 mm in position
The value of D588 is 3.87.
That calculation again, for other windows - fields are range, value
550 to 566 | 3.86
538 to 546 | 3.77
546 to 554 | 3.9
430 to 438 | 4.35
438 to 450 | 4.21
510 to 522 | 2.81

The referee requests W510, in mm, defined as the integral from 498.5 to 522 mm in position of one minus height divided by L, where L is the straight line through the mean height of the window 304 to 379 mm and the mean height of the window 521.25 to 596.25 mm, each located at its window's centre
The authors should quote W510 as 4.6 mm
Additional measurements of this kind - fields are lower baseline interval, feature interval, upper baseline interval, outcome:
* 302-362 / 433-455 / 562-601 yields -0.1 mm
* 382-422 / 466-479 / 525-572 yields 1.0 mm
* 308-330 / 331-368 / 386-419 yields 0.2 mm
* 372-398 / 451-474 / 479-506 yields 0.5 mm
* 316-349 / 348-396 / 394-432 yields 1.8 mm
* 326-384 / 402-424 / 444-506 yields -0.6 mm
